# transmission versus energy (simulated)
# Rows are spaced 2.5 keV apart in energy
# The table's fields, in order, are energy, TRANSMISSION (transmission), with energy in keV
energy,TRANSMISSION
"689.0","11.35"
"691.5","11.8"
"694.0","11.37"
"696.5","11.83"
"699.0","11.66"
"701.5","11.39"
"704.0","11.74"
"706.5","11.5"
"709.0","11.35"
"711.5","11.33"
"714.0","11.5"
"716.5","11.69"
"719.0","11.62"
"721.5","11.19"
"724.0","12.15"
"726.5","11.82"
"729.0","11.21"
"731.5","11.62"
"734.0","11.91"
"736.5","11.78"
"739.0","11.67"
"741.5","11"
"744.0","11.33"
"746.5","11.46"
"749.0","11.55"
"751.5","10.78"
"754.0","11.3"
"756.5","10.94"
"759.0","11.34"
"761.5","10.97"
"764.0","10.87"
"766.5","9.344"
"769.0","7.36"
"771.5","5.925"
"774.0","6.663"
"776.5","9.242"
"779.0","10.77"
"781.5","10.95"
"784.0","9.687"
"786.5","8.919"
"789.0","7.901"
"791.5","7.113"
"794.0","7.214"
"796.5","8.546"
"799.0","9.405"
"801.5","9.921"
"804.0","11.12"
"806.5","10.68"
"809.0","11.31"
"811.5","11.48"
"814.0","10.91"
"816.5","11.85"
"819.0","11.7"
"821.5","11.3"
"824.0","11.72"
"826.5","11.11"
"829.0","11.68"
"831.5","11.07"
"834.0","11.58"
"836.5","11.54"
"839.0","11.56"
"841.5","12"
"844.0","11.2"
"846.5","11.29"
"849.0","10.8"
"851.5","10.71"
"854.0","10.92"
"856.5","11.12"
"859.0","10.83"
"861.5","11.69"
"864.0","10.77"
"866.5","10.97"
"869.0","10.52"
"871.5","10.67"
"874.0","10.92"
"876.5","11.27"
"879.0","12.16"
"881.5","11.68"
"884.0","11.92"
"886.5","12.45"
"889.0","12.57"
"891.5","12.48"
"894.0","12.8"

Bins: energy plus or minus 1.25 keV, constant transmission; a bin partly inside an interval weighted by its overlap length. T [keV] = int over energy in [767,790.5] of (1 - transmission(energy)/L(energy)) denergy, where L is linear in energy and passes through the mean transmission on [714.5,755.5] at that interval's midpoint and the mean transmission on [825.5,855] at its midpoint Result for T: 5.8 keV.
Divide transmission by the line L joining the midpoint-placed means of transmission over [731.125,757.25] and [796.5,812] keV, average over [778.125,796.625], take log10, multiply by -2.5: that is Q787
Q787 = 0.206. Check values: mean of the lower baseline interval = 11.4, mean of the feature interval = 8.87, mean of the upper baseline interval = 10.4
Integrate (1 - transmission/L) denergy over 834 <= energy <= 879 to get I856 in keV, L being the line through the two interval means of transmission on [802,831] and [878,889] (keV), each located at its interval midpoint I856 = 2.4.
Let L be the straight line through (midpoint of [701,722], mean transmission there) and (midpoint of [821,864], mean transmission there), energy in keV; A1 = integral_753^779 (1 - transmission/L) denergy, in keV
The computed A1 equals 4.5 keV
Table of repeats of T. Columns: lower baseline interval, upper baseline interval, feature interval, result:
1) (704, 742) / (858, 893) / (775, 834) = 6.5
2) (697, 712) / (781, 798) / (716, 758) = -4.5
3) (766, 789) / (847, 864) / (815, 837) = -3.0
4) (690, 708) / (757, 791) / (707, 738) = -2.1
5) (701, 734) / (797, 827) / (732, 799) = 8.3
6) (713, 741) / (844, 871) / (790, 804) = 3.2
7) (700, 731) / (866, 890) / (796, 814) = 1.7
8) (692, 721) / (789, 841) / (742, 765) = -0.1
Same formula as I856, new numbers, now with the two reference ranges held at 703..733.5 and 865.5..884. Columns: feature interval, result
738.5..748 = 0.1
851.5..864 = 0.2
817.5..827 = -0.1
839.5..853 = 0.1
